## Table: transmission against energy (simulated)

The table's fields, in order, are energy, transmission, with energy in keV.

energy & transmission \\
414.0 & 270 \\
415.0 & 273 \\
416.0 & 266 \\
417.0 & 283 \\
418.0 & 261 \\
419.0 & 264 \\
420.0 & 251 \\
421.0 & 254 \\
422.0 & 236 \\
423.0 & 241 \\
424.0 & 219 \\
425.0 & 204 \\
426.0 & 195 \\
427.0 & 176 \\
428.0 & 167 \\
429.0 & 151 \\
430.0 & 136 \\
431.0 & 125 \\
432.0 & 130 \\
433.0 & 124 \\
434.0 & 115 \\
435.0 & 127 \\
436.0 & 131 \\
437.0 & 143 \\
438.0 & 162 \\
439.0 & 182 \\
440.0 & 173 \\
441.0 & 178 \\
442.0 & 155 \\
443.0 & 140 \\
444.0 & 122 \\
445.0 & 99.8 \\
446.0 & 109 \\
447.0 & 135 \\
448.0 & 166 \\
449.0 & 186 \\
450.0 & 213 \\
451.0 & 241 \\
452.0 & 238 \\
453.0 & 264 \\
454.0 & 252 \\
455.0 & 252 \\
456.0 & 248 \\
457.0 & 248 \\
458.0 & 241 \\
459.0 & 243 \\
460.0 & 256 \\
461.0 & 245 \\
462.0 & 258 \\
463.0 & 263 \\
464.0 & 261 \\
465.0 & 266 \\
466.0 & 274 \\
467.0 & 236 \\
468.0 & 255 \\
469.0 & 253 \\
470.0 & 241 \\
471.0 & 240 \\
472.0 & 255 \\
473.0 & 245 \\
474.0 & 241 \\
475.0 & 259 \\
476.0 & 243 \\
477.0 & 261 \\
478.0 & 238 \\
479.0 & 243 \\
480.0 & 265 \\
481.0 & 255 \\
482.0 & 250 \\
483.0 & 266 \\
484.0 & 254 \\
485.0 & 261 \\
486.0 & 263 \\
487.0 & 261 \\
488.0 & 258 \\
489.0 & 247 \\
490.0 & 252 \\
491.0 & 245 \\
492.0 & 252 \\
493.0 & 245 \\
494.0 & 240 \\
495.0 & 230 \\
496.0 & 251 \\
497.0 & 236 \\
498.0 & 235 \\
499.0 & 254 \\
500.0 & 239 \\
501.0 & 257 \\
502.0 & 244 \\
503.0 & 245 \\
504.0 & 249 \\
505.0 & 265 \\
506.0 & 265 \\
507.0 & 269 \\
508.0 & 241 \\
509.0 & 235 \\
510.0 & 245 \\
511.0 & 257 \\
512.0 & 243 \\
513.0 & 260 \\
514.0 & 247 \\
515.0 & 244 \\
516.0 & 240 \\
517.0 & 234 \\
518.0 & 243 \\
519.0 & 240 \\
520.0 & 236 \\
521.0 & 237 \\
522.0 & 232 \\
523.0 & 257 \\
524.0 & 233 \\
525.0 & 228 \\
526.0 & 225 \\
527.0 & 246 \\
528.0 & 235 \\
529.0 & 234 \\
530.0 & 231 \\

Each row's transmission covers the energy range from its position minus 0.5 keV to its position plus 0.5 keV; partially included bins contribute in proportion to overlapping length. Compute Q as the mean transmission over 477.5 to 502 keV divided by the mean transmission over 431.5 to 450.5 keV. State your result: 1.70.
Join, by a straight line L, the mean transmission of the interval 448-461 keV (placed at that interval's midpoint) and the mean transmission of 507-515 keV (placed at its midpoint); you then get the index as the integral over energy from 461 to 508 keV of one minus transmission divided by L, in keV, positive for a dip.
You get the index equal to -1.7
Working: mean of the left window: 238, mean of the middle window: 252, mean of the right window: 248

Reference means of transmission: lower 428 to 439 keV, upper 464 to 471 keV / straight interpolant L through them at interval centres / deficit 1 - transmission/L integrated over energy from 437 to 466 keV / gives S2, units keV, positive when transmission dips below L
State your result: -0.8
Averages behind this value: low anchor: 138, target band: 207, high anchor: 254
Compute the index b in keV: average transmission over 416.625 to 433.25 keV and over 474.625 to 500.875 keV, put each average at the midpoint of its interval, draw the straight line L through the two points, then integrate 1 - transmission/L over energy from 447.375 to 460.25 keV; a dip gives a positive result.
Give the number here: -0.5 keV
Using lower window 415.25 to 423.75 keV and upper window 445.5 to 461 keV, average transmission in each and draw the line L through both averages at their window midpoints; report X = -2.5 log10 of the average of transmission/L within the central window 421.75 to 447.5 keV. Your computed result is 0.47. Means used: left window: 256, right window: 220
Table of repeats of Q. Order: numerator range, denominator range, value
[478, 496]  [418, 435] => 1.34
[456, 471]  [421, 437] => 1.51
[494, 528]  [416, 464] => 1.24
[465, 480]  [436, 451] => 1.60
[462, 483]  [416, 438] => 1.34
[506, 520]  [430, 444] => 1.71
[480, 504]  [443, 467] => 1.14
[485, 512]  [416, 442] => 1.34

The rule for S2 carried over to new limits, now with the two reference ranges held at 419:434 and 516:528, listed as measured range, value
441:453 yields 1.8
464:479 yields -2.9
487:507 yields -2.2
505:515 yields -0.9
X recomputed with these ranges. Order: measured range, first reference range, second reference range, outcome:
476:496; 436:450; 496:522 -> -0.18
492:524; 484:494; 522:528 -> 0.00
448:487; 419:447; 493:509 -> -0.20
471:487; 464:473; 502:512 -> 0.00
